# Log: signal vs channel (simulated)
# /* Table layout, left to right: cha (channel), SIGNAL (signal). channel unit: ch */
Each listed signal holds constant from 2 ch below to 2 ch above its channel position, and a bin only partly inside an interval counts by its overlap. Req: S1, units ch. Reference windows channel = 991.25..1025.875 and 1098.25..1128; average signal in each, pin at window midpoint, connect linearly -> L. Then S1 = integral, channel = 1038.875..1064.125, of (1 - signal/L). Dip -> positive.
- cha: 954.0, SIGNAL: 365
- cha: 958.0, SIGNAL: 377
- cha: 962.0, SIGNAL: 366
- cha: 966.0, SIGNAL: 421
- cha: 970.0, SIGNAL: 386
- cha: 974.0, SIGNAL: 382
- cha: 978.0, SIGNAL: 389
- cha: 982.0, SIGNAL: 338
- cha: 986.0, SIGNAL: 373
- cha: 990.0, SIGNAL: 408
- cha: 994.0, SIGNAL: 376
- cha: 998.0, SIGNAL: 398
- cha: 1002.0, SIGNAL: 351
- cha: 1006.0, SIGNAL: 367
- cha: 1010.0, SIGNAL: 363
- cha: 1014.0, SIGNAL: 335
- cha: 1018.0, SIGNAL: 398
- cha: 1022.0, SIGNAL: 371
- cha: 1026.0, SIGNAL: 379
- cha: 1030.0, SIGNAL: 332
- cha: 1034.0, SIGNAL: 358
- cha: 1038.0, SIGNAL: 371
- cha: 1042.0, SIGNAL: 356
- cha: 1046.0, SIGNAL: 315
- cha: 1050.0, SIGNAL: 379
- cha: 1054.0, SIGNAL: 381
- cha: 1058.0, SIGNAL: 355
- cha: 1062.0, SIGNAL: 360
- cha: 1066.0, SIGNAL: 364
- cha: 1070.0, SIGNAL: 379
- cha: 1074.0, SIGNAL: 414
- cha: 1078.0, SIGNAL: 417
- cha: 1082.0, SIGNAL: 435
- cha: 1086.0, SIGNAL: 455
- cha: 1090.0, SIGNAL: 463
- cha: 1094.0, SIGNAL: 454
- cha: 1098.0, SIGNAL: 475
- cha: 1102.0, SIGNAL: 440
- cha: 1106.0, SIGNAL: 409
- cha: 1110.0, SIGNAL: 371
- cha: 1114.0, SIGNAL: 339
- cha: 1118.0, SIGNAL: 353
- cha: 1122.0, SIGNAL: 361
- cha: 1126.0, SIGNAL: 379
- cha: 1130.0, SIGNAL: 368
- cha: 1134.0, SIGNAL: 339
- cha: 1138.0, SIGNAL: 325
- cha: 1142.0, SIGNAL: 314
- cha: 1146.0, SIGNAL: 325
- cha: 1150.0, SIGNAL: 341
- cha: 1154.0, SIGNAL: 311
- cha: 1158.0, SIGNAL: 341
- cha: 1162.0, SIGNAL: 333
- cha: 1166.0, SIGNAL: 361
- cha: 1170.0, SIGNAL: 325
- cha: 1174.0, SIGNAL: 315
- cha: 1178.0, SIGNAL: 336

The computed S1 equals 1.2 ch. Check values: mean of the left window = 371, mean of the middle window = 358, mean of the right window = 385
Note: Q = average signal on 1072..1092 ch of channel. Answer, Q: 437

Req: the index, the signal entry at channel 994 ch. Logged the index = 376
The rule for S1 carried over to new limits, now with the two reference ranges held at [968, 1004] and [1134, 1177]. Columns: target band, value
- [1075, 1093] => -4.7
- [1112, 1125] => -0.5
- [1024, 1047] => 0.7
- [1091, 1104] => -4.2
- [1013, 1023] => -0.1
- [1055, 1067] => -0.2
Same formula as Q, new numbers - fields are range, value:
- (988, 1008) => 380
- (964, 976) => 396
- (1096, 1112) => 424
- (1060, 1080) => 387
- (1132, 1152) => 329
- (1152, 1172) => 334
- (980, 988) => 356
